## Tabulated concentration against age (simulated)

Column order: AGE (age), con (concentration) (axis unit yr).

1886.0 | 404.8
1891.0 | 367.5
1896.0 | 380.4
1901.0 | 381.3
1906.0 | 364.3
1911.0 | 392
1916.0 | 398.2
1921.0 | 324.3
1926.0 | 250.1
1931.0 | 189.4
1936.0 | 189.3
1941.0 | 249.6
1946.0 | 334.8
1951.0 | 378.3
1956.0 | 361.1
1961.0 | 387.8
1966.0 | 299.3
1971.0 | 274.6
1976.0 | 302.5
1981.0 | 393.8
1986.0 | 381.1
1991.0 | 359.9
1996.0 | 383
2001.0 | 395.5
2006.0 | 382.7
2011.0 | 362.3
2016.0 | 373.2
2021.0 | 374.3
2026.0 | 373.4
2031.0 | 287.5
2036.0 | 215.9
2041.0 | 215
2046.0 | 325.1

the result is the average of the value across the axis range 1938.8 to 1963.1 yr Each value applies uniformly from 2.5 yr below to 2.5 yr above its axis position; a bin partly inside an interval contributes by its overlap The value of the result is 343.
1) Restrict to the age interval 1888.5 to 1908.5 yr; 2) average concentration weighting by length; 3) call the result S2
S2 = 373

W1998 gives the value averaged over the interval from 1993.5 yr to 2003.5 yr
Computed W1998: 389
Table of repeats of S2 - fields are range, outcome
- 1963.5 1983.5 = 318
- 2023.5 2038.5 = 292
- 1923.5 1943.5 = 220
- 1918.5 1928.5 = 287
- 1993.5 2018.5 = 379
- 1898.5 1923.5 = 372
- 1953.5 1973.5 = 331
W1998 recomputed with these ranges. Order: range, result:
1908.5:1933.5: 311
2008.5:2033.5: 354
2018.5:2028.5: 374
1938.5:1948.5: 292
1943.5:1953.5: 357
